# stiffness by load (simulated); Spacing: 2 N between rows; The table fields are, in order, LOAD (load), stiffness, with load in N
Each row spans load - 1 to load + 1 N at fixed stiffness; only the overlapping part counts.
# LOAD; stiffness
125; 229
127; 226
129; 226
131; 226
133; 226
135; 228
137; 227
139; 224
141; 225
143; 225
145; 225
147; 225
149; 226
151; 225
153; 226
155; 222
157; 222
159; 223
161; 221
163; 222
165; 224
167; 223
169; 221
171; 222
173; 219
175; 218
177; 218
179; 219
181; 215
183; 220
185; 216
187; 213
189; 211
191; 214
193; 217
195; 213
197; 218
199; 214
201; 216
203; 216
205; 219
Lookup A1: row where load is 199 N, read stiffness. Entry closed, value 214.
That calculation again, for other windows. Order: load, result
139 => 224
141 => 225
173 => 219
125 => 229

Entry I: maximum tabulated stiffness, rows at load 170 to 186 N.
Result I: 222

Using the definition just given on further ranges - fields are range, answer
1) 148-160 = 226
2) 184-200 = 218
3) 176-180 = 219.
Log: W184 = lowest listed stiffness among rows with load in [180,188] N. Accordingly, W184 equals 213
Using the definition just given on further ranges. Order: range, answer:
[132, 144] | 224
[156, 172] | 221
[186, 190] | 211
